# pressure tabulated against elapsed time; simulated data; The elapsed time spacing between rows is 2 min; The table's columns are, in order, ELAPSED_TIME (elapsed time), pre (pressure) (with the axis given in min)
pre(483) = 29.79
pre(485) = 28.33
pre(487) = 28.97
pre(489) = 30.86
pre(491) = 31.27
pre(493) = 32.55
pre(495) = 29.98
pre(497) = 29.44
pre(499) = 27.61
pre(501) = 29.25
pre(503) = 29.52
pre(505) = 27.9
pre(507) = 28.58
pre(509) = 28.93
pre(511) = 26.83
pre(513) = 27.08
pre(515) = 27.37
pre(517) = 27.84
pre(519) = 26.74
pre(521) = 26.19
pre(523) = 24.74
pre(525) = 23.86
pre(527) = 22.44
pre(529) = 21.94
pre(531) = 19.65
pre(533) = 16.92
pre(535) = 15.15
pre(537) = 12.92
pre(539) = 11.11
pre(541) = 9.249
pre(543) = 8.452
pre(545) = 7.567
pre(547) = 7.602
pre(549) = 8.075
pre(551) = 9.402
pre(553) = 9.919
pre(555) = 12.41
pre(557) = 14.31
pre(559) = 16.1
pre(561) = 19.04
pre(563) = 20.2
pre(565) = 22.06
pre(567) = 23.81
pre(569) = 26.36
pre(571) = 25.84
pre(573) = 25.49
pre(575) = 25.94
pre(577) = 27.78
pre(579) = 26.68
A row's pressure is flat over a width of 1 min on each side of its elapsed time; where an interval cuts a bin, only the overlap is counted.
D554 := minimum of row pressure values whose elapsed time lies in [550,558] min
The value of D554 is 9.402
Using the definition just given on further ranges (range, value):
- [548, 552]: 8.075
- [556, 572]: 14.31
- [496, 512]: 26.83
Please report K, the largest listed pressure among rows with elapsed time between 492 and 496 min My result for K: 32.55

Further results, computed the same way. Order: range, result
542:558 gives 14.31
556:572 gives 26.36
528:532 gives 21.94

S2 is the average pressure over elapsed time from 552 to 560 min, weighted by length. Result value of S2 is 13.2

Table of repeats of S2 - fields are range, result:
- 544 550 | 7.75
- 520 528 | 24.3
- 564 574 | 24.7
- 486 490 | 29.9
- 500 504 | 29.4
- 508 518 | 27.6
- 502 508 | 28.7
